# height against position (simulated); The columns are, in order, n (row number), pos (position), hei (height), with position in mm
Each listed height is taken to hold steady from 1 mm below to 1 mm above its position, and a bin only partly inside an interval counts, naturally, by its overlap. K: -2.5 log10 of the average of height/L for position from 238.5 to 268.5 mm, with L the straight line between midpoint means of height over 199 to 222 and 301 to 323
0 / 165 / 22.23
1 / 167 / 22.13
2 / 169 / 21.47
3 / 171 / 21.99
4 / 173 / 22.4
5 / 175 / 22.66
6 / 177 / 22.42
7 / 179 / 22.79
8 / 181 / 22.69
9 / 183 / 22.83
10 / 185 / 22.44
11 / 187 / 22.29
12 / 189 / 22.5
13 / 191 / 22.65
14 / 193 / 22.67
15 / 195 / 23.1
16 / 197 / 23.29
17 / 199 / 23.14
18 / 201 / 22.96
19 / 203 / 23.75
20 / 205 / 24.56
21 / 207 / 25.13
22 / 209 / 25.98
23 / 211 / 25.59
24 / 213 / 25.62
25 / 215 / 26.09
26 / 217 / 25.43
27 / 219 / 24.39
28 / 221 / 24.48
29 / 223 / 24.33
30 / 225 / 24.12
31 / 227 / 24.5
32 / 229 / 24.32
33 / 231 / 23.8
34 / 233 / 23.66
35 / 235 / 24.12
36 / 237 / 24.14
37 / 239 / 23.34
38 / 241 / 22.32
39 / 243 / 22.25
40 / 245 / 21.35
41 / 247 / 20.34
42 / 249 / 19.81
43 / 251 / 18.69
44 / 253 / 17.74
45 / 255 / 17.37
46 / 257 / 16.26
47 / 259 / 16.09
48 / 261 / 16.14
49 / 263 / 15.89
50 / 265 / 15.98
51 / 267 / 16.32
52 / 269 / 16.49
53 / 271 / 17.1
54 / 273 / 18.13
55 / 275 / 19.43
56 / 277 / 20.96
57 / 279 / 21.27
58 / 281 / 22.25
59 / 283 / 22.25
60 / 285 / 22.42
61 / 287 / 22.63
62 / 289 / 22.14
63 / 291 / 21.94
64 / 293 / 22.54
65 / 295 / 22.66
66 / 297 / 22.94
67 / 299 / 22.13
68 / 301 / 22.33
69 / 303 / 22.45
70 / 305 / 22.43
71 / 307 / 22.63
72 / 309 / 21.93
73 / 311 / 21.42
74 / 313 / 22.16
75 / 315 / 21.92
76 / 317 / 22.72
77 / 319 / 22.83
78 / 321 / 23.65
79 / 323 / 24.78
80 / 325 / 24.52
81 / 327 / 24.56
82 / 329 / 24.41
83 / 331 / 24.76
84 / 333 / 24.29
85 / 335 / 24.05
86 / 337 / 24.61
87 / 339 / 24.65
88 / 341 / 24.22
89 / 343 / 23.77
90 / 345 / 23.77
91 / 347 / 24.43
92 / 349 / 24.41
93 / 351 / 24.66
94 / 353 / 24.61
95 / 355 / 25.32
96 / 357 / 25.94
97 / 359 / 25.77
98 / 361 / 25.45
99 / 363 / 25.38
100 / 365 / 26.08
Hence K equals 0.27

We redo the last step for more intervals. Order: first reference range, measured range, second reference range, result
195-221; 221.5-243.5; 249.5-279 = -0.11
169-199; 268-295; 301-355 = 0.12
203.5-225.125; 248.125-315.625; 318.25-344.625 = 0.22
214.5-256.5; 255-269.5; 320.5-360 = 0.38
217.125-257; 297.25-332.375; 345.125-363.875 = 0.05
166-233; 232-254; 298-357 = 0.10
